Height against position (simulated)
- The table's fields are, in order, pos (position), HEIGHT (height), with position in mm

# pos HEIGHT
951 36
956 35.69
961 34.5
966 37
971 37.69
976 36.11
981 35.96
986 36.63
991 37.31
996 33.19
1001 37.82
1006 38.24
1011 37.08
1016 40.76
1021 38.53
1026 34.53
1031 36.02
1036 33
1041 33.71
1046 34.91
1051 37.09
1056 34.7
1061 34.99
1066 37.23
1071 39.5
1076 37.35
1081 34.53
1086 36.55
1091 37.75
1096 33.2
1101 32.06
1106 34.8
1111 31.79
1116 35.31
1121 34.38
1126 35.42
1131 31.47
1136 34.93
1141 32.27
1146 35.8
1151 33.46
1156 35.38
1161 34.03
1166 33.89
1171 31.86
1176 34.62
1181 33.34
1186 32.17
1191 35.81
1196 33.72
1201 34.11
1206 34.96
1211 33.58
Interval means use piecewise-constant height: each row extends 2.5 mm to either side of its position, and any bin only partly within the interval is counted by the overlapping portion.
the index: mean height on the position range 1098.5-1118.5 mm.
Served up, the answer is 33.5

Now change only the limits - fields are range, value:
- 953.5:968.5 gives 35.7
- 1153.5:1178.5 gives 34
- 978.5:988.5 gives 36.3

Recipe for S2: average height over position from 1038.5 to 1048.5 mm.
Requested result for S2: 34.3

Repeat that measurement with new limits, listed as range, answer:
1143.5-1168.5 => 34.5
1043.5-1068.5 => 35.8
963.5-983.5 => 36.7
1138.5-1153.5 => 33.8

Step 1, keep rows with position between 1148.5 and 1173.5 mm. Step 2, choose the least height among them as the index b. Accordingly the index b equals 31.86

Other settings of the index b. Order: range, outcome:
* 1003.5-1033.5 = 34.53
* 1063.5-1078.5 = 37.23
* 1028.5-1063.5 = 33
